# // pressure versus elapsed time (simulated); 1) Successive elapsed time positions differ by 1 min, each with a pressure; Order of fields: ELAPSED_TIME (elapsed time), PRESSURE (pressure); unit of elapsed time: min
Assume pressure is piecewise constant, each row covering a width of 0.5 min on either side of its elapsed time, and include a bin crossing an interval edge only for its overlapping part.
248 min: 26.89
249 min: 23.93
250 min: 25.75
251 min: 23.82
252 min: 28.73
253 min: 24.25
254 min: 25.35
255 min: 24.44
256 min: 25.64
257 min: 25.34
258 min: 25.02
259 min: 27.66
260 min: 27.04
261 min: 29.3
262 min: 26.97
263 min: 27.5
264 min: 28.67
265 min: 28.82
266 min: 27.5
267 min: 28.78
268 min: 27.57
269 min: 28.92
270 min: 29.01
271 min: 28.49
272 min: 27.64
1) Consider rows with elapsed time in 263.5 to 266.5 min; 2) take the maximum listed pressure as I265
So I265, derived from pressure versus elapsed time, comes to 28.82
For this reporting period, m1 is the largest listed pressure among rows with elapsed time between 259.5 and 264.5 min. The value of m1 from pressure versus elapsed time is 29.3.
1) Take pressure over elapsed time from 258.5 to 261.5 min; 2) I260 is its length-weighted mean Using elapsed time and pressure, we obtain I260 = 28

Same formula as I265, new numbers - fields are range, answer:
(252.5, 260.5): 27.66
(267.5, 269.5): 28.92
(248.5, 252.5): 28.73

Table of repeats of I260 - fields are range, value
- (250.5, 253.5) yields 25.6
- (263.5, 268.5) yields 28.3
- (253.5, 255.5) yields 24.9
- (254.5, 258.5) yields 25.1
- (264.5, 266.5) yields 28.2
